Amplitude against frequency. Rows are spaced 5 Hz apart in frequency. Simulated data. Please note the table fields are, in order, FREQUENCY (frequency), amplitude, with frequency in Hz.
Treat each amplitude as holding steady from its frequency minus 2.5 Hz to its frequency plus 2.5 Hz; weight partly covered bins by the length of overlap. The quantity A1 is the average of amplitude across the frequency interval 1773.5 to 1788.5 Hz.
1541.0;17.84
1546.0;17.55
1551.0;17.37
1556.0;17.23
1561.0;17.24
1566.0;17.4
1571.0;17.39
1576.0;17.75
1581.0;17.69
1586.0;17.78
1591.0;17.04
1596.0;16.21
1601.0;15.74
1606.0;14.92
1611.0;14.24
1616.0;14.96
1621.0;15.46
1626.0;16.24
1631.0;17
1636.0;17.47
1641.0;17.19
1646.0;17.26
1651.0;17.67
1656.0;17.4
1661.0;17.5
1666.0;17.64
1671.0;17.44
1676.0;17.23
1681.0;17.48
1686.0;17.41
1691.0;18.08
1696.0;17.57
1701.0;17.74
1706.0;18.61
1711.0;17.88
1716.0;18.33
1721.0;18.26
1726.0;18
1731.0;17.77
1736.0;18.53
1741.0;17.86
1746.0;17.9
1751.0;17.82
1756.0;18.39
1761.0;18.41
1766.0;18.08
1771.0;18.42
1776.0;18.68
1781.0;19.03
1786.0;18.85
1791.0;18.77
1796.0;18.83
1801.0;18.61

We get 18.9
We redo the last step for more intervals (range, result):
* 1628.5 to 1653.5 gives 17.3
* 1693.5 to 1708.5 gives 18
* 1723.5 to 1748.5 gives 18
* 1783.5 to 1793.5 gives 18.8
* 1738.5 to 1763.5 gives 18.1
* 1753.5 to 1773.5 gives 18.3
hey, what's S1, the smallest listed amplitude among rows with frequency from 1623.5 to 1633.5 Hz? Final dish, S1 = 16.24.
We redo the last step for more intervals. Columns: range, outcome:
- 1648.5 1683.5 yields 17.23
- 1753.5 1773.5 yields 18.08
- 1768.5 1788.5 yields 18.42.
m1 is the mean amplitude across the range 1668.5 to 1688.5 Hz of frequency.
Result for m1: 17.4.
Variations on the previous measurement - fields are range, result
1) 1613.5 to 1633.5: 15.9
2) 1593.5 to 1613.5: 15.3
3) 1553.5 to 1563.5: 17.2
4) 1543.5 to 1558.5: 17.4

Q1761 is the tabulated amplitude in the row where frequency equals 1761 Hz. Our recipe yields 18.41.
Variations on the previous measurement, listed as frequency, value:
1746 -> 17.9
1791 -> 18.77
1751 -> 17.82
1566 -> 17.4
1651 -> 17.67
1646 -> 17.26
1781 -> 19.03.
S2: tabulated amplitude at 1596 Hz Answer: 16.21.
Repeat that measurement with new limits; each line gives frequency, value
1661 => 17.5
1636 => 17.47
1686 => 17.41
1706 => 18.61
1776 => 18.68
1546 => 17.55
